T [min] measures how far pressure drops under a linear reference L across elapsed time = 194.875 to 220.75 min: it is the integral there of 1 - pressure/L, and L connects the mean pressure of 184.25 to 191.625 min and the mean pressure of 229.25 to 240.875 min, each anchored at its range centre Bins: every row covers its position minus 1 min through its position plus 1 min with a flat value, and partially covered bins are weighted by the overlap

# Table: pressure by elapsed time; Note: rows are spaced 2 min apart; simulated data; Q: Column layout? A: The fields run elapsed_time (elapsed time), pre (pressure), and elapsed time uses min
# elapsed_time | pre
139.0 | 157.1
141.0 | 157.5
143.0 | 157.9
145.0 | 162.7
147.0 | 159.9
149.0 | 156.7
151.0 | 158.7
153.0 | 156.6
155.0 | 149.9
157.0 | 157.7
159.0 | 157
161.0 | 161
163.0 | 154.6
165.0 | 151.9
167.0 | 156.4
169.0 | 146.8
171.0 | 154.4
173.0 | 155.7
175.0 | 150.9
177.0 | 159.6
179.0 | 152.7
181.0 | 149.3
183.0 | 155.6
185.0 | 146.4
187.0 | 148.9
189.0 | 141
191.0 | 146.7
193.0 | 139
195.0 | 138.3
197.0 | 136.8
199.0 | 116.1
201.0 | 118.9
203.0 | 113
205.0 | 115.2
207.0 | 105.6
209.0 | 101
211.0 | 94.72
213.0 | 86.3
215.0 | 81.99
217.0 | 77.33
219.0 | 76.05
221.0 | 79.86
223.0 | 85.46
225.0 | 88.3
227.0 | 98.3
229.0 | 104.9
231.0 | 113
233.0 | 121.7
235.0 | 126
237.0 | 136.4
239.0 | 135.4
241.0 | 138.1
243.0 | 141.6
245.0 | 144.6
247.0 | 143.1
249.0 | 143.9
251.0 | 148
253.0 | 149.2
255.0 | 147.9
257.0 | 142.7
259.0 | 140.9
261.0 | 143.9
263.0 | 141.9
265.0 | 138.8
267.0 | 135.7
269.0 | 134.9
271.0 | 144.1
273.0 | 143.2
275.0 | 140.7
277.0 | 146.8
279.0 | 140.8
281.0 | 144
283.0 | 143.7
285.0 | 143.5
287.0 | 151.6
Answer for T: 6.6 min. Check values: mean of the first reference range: 146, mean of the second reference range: 126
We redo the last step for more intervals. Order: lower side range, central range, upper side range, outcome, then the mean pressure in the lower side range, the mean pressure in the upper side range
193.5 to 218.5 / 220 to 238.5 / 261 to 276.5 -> 2.02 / 107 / 140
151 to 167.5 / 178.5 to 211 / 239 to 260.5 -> 4.27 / 156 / 144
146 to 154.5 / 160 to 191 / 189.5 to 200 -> -1.52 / 158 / 136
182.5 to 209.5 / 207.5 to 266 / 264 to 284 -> 7.22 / 130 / 141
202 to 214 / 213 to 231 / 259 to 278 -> 3.83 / 103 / 141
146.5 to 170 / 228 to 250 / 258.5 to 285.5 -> 2.10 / 156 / 142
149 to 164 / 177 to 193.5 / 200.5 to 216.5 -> -2.99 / 157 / 101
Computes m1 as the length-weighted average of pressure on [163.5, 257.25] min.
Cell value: 128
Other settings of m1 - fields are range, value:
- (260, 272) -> 140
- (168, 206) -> 141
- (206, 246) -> 107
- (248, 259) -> 146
